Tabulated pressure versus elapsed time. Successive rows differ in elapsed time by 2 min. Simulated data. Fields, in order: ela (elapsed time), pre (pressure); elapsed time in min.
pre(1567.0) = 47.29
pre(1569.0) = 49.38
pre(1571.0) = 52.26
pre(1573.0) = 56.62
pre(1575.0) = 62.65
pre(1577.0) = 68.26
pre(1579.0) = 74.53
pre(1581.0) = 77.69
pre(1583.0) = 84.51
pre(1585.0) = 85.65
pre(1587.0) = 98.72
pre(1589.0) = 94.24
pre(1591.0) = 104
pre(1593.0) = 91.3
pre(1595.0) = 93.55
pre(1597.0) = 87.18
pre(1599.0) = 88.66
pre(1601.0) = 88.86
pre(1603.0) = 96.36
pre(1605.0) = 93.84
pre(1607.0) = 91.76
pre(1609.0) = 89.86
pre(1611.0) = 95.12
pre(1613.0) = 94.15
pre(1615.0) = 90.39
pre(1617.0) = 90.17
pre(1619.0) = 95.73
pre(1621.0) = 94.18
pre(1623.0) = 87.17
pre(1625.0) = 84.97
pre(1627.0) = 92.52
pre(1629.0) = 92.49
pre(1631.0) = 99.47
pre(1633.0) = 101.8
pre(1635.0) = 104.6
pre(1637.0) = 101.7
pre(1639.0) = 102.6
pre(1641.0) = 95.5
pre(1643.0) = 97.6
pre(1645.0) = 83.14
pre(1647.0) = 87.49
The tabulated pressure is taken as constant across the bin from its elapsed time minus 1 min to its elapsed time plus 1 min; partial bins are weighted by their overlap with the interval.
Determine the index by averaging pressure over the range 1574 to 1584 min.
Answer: 73.5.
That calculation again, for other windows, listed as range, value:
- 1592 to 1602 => 89.9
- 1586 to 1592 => 99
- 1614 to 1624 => 91.5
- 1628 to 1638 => 100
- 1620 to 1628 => 89.7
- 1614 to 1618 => 90.3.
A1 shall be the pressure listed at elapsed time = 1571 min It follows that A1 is 52.26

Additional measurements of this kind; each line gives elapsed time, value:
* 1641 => 95.5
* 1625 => 84.97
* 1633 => 101.8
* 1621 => 94.18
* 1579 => 74.53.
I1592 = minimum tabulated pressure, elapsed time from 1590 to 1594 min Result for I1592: 91.3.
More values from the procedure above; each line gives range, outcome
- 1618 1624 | 87.17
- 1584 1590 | 85.65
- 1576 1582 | 68.26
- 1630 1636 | 99.47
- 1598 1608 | 88.66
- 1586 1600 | 87.18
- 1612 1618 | 90.17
